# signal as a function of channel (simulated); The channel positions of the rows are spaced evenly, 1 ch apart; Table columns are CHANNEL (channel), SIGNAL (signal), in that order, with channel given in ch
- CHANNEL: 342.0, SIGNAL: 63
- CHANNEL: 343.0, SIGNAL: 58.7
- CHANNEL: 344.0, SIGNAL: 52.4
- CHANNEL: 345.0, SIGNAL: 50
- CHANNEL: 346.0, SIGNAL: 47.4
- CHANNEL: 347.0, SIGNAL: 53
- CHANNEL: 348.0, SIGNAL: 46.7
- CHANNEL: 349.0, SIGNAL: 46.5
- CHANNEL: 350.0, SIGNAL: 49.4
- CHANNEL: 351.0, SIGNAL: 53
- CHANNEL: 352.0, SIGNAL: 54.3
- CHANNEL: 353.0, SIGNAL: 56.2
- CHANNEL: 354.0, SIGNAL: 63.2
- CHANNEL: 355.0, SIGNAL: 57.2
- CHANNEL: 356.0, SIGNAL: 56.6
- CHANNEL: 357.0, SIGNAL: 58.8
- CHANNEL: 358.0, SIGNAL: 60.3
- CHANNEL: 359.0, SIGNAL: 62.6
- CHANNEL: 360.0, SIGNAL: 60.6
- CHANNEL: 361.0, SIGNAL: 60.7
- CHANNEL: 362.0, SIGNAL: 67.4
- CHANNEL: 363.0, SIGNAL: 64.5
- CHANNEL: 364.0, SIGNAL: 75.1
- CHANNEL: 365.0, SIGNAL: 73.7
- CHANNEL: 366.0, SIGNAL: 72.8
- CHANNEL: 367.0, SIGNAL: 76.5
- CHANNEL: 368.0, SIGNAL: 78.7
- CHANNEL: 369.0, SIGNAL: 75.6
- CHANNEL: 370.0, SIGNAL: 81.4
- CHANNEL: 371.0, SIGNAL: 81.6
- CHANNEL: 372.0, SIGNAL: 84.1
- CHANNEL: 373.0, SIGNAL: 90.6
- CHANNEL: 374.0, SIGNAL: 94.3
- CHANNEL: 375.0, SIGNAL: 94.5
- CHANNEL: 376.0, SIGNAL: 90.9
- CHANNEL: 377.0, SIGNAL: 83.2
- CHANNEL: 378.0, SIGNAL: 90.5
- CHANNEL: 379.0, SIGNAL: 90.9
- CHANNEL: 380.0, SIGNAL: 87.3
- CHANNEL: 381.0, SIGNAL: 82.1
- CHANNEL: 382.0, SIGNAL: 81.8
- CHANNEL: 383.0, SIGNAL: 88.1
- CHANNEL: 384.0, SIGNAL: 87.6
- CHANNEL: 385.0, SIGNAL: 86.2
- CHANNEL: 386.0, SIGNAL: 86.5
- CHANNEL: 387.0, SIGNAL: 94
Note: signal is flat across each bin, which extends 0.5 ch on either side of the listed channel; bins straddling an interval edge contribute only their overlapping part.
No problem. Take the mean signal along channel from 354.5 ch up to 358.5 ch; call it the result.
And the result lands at 58.2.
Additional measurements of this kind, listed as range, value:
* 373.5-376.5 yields 93.2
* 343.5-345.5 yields 51.2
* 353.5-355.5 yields 60.2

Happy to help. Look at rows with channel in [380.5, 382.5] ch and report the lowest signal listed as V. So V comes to 81.8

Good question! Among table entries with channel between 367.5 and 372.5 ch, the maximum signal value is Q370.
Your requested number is 84.1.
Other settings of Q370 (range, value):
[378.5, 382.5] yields 90.9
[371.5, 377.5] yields 94.5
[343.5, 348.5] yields 53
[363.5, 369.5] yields 78.7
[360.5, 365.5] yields 75.1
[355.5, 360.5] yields 62.6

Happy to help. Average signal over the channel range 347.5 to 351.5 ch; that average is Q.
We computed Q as 48.9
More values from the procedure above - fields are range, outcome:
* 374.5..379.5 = 90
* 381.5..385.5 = 85.9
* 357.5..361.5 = 61.1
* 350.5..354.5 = 56.7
